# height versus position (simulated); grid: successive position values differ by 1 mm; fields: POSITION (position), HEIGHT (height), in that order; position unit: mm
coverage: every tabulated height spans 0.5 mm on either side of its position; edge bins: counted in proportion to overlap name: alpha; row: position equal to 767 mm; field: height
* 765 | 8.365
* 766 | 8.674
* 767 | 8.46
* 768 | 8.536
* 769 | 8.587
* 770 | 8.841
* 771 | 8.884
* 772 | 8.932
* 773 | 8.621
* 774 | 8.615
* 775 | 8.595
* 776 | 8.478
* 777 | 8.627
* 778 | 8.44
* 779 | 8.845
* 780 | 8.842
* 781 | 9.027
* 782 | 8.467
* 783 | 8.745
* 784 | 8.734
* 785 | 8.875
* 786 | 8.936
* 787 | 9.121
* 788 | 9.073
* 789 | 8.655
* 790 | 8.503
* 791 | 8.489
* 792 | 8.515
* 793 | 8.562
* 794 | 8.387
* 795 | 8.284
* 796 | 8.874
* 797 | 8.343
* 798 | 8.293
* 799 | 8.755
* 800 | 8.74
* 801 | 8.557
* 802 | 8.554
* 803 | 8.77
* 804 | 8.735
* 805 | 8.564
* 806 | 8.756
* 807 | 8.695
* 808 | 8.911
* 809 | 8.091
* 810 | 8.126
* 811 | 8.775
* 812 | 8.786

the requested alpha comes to 8.46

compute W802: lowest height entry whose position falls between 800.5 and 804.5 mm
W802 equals 8.554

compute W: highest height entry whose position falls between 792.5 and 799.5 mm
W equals 8.874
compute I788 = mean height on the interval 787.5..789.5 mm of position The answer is 8.86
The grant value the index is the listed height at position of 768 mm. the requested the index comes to 8.536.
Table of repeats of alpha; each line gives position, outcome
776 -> 8.478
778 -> 8.44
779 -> 8.845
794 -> 8.387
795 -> 8.284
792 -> 8.515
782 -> 8.467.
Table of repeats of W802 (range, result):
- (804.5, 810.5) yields 8.091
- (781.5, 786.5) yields 8.467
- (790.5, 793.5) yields 8.489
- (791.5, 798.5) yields 8.284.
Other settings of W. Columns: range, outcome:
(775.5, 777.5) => 8.627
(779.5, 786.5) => 9.027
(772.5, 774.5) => 8.621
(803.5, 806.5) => 8.756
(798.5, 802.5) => 8.755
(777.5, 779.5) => 8.845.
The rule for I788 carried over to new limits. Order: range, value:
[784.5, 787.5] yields 8.98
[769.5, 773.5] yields 8.82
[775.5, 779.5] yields 8.6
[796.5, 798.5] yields 8.32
